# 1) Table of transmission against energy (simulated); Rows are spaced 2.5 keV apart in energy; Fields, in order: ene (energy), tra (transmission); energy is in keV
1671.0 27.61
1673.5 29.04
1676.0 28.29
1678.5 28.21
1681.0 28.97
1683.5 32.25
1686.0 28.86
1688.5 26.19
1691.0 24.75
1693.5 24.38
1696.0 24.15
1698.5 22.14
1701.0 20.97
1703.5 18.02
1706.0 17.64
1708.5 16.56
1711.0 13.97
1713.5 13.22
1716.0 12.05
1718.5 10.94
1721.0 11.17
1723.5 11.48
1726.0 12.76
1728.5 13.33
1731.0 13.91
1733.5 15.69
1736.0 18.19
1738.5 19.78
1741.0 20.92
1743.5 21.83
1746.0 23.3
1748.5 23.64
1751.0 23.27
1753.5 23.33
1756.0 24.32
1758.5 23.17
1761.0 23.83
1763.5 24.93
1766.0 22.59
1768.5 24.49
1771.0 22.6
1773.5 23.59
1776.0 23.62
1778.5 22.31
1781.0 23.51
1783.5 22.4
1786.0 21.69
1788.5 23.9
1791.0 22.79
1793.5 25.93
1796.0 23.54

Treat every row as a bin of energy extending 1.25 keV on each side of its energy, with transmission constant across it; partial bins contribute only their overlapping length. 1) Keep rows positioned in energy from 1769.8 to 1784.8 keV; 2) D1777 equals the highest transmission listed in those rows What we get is 23.62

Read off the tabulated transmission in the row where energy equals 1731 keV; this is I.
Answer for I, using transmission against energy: 13.91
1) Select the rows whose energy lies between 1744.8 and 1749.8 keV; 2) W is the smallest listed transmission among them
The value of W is 23.3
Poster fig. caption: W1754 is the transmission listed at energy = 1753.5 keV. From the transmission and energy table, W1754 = 23.33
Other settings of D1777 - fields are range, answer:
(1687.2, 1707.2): 26.19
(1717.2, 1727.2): 12.76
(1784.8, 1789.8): 23.9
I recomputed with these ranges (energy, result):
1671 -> 27.61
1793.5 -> 25.93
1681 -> 28.97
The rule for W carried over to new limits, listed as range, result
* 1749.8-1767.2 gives 22.59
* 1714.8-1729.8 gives 10.94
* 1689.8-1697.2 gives 24.15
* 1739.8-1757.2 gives 20.92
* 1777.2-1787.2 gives 21.69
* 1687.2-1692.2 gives 24.75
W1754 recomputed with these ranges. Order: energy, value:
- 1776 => 23.62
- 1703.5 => 18.02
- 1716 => 12.05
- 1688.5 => 26.19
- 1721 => 11.17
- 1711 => 13.97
